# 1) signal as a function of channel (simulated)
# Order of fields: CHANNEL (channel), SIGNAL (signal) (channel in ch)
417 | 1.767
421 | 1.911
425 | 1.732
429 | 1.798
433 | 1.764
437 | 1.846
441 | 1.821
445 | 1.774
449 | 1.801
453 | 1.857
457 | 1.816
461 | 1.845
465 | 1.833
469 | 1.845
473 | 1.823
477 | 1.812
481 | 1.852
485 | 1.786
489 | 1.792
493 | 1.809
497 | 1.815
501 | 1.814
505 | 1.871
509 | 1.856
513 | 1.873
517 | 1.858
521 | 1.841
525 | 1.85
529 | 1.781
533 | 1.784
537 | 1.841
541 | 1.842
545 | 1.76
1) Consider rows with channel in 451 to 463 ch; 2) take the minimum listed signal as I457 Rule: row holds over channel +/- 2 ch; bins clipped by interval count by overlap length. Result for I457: 1.816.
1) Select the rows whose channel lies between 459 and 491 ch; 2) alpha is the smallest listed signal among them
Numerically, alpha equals 1.786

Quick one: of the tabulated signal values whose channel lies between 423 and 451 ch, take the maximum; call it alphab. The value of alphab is 1.846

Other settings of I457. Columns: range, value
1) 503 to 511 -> 1.856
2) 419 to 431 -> 1.732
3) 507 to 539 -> 1.781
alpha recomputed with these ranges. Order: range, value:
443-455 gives 1.774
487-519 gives 1.792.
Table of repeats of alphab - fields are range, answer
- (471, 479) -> 1.823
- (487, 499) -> 1.815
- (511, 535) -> 1.873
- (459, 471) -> 1.845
